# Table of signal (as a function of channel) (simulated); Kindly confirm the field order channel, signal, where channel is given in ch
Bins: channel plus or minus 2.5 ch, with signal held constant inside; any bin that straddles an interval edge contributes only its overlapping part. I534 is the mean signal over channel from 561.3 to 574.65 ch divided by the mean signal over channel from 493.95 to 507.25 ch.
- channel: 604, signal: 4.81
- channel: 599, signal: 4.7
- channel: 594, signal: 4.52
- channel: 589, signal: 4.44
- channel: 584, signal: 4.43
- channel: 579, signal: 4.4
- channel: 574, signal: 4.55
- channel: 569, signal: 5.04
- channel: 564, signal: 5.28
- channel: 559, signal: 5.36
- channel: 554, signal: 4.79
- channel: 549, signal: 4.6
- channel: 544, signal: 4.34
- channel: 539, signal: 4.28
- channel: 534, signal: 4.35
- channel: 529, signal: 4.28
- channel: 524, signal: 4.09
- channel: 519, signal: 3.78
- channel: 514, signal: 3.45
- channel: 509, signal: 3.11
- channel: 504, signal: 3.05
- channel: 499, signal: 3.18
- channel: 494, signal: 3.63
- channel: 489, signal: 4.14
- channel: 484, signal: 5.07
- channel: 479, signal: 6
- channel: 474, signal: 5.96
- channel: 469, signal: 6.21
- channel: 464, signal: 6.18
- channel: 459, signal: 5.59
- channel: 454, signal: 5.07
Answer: 1.6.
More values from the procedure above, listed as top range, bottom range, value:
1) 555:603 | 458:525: 1.05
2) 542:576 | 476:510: 1.19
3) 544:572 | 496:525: 1.45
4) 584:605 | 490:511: 1.38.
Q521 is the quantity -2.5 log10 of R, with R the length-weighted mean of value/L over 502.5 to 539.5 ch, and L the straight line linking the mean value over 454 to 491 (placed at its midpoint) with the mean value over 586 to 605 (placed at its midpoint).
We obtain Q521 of 0.34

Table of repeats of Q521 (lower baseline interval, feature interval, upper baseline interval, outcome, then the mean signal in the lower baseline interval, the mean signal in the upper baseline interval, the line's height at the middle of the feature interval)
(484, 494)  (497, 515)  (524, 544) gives 0.318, 4.25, 4.28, 4.26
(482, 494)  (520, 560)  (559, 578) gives 0.074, 4.38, 4.97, 4.76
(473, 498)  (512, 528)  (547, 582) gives 0.250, 4.79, 4.86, 4.82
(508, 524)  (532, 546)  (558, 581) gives -0.045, 3.58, 4.91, 4.15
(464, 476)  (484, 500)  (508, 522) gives 0.236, 6.11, 3.51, 4.84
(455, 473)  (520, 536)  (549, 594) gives 0.239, 5.91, 4.76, 5.23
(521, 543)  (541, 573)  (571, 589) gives -0.120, 4.25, 4.47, 4.36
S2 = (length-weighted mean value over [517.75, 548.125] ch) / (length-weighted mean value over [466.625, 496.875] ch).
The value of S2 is 0.82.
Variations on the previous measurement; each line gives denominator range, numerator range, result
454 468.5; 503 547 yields 0.67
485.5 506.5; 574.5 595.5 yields 1.25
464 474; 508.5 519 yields 0.56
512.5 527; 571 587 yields 1.17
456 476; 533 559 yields 0.77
